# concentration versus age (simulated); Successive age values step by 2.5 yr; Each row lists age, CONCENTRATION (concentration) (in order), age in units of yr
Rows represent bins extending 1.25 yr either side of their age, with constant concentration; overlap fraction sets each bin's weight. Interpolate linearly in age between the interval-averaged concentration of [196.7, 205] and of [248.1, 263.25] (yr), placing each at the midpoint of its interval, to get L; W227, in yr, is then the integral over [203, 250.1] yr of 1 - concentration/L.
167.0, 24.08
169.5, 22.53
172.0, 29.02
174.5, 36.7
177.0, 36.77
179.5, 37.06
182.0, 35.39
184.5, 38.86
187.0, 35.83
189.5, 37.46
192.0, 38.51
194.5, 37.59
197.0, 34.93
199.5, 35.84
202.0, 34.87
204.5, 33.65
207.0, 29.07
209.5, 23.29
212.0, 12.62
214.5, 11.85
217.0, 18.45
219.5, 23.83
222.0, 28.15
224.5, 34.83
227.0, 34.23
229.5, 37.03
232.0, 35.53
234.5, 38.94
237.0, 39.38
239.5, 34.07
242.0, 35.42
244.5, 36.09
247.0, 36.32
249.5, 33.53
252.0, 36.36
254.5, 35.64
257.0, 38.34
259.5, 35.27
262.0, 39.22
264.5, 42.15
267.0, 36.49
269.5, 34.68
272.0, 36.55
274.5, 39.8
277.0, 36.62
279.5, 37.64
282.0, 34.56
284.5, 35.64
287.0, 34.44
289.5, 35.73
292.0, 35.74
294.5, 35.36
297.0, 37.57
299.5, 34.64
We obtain 7.1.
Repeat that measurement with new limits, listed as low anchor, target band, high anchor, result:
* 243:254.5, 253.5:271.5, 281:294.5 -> -0.98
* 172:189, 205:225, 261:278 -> 7.69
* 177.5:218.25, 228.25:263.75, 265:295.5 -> -2.60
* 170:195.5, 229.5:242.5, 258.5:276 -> 0.10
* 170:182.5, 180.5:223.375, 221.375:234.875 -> 5.49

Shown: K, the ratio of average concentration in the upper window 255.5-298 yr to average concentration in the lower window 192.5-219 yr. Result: 1.3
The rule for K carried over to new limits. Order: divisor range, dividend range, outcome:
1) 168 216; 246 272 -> 1.17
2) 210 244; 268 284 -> 1.24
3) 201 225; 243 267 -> 1.50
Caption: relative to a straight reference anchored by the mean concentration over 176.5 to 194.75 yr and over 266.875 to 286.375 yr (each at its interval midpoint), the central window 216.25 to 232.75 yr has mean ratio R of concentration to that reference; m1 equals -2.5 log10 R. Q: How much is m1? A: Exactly 0.21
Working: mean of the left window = 37.2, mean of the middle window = 30.5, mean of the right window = 36.4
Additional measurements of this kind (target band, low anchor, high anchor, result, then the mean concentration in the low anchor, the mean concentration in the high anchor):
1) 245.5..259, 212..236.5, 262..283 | -0.07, 28.7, 37.5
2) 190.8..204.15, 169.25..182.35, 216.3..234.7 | -0.11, 33.5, 31.3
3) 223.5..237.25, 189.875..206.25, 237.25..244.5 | -0.03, 35.8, 35.6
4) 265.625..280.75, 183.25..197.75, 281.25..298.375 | -0.03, 37.3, 35.6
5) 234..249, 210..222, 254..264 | -0.23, 18.3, 37.6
